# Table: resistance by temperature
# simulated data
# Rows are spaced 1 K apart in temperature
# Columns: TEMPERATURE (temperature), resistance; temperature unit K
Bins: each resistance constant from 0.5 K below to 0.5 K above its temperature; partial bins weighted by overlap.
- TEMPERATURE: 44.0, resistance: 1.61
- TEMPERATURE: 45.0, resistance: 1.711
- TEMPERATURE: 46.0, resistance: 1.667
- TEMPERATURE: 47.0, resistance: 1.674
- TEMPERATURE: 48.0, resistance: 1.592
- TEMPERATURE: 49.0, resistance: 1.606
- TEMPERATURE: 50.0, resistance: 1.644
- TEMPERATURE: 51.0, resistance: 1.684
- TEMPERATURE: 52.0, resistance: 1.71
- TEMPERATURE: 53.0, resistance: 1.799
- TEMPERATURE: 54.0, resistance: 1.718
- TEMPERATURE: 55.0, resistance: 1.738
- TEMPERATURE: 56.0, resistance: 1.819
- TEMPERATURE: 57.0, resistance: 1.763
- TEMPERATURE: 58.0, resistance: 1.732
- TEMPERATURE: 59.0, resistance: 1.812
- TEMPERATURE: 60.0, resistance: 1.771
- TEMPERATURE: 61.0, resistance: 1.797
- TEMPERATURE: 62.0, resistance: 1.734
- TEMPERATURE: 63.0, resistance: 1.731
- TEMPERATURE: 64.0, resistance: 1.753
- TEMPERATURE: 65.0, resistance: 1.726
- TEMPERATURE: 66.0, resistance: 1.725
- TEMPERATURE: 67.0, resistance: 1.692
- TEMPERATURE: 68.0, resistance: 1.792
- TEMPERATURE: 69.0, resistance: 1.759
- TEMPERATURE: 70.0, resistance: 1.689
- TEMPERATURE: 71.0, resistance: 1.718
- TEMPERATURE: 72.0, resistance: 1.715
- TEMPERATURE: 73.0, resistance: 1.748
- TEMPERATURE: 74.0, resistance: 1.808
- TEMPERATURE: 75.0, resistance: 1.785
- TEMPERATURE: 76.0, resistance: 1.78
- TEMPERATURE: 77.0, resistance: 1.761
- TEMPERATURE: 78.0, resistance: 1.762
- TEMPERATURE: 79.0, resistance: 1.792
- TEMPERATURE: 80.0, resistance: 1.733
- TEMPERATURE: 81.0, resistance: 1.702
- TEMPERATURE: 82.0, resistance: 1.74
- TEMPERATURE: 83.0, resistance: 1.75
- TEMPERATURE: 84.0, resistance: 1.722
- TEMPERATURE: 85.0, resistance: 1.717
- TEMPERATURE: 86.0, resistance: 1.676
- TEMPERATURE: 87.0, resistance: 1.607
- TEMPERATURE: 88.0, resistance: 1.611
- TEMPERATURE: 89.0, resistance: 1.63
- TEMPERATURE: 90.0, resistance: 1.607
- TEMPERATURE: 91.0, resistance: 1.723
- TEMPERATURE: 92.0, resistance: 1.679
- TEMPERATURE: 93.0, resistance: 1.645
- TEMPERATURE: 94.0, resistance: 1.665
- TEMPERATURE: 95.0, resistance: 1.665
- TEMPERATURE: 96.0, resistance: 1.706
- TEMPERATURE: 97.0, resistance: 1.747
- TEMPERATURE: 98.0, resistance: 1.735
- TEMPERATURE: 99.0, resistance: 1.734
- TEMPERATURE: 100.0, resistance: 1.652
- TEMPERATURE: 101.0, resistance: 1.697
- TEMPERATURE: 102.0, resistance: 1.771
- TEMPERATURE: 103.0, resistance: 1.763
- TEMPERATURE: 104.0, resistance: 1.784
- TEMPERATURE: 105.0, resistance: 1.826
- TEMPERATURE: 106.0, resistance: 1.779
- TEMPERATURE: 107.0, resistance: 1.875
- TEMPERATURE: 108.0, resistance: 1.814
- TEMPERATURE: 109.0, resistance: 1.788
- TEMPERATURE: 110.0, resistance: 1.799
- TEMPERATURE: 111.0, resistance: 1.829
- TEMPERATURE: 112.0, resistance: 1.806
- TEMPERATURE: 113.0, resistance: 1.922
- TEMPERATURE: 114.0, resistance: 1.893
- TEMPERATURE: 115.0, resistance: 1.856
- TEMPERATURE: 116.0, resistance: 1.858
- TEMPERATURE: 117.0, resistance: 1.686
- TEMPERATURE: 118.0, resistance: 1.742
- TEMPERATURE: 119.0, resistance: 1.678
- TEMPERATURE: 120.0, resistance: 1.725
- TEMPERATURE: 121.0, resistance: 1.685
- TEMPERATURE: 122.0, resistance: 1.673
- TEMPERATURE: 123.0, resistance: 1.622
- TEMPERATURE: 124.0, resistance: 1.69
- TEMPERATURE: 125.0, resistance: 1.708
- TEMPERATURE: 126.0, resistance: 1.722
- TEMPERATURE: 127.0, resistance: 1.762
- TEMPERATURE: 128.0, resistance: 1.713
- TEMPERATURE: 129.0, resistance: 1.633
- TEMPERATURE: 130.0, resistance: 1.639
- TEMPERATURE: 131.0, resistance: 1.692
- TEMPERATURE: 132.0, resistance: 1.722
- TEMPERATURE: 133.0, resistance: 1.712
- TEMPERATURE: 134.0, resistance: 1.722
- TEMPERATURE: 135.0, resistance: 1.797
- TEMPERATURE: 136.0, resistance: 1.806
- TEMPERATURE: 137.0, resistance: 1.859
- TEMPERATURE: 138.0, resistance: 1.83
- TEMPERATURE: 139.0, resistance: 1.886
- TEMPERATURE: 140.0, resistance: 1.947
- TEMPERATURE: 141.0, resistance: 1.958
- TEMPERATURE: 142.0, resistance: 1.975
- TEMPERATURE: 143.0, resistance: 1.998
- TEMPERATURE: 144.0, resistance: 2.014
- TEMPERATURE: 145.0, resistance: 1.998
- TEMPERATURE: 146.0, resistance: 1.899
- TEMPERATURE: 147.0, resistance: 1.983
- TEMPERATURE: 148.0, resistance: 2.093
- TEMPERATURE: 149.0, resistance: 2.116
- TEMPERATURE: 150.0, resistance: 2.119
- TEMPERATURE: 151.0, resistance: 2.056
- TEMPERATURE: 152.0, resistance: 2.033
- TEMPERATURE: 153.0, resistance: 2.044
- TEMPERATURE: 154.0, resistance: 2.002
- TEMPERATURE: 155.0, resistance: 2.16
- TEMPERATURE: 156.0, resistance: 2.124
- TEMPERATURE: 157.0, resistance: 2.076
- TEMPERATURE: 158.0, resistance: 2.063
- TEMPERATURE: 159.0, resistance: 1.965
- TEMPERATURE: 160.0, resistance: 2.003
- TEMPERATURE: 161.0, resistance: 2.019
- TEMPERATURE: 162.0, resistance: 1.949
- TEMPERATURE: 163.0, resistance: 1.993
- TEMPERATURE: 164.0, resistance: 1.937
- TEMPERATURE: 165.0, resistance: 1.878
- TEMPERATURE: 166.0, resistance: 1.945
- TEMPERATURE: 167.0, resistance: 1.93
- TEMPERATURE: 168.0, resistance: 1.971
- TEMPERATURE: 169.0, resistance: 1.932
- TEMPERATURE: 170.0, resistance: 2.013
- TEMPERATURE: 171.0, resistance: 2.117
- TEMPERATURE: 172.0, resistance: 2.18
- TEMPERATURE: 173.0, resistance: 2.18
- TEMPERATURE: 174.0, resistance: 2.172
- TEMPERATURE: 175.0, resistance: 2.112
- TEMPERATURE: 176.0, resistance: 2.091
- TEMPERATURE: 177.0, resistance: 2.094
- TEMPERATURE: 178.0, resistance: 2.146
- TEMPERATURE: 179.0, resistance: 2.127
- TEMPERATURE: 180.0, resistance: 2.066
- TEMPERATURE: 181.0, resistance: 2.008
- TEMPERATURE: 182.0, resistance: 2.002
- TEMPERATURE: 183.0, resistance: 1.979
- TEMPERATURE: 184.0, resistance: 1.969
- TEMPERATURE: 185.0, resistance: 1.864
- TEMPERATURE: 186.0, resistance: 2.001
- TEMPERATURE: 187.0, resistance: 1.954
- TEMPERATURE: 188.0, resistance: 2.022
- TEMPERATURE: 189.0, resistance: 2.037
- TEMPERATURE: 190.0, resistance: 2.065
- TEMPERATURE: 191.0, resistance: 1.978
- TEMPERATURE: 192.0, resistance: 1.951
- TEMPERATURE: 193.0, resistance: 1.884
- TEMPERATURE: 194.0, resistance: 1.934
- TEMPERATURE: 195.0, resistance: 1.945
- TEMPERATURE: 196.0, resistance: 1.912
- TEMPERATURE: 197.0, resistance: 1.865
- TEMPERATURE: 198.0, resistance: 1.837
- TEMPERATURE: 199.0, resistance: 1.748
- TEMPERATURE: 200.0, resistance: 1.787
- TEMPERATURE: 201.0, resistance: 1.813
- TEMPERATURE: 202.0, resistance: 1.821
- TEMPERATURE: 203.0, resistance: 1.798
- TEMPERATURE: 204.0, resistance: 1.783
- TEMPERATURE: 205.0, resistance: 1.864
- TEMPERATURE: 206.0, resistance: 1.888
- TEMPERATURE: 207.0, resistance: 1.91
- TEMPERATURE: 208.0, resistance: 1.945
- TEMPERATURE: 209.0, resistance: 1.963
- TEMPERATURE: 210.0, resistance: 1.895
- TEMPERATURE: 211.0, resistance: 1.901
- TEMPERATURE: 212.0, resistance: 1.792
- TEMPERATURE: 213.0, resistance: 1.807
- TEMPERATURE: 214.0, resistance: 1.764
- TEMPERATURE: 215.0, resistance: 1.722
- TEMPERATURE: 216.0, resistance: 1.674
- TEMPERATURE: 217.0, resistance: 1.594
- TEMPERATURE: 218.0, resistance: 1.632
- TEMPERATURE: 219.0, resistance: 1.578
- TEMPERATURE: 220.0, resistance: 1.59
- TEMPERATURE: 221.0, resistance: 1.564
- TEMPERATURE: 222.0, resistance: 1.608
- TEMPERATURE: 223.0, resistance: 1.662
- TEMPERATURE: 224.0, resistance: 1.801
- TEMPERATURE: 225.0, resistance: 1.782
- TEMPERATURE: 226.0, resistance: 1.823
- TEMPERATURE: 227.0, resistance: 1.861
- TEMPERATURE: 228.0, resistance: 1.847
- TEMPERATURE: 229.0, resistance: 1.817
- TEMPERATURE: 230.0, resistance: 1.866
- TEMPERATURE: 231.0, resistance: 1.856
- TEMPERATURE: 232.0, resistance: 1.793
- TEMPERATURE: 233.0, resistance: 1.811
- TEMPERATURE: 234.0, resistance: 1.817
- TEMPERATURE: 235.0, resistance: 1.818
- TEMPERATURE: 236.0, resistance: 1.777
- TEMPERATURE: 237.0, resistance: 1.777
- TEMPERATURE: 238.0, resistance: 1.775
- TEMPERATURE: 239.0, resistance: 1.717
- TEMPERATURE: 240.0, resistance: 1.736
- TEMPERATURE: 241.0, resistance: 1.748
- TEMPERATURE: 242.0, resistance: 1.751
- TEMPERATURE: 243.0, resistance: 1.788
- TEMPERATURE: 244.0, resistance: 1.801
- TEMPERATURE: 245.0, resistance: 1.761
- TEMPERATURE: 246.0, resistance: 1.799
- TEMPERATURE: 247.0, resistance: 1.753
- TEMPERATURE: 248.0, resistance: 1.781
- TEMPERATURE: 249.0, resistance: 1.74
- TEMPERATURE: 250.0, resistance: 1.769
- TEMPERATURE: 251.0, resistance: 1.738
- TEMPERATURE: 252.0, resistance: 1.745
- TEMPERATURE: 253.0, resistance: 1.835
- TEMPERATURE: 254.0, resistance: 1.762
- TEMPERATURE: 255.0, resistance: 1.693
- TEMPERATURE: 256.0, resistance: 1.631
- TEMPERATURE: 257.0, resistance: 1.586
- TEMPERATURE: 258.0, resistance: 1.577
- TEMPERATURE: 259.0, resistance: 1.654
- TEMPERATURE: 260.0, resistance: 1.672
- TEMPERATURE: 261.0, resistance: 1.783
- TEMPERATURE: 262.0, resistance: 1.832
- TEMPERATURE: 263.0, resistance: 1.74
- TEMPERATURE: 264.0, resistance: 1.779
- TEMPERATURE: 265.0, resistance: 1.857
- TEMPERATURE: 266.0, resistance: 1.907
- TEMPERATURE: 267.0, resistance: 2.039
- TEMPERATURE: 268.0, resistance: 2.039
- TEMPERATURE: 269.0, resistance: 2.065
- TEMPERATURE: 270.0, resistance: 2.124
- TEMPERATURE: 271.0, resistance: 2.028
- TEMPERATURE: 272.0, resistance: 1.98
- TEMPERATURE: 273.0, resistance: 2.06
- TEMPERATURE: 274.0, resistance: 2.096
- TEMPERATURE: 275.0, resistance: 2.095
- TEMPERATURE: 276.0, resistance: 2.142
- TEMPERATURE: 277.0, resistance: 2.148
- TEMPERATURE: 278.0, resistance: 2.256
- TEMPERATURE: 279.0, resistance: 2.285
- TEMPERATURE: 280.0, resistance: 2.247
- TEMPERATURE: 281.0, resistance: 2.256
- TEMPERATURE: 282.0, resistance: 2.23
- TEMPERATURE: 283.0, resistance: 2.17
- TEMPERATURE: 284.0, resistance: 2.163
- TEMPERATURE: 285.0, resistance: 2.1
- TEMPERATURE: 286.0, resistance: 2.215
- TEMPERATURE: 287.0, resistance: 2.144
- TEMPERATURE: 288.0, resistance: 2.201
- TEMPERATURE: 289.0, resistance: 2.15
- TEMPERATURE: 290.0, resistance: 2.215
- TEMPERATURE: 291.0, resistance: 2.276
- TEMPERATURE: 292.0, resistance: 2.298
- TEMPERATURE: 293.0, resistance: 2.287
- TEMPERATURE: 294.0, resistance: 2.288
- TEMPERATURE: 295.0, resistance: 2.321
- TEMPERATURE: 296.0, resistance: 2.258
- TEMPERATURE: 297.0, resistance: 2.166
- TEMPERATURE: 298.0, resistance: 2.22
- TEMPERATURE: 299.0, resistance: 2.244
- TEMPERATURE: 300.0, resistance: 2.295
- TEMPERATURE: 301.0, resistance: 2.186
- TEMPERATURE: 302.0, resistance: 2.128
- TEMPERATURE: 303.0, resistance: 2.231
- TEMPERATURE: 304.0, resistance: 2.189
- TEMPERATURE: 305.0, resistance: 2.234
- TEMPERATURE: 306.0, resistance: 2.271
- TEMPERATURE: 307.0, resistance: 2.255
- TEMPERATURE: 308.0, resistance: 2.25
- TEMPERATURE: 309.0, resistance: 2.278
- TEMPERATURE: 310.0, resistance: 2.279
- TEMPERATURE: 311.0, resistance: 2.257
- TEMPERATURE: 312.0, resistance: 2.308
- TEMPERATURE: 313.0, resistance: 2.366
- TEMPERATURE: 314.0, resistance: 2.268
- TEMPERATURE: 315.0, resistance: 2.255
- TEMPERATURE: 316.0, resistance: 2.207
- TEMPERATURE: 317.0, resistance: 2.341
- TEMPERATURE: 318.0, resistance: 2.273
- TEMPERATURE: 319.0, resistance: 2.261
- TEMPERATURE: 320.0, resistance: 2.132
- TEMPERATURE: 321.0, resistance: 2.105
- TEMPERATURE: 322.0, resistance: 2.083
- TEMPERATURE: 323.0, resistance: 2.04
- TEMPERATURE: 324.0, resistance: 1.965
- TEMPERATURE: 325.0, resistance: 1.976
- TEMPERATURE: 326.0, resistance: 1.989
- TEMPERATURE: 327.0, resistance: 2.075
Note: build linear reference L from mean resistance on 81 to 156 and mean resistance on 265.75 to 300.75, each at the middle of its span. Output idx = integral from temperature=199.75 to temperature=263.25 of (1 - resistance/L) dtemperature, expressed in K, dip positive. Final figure 9.0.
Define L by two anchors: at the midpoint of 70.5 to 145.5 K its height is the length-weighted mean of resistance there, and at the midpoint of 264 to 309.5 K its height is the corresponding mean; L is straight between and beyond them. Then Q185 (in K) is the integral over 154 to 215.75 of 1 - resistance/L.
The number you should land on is -0.9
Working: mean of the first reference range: 1.76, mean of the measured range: 1.96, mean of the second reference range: 2.17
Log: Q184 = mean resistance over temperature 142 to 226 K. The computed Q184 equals 1.93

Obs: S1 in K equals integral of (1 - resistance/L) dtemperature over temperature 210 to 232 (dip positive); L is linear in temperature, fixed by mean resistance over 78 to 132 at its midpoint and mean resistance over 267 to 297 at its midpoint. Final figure 3.0 K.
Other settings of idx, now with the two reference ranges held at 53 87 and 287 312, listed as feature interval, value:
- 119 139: 1.59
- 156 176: -0.76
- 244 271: 4.41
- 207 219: 1.56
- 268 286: 0.40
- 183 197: 0.31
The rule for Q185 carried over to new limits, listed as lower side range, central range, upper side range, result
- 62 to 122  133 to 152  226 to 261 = -2.13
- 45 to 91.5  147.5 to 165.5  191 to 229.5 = -2.68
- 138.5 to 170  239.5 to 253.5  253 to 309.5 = 1.98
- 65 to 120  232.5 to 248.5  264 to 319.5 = 2.31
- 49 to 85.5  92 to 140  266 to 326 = 2.21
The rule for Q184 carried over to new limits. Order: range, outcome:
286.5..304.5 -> 2.23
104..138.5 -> 1.76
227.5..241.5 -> 1.8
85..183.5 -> 1.87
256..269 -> 1.79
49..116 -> 1.74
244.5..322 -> 2.07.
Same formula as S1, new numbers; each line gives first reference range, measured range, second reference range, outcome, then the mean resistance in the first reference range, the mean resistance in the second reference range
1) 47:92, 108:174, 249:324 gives -1.8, 1.72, 2.09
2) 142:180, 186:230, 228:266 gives 1.5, 2.04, 1.76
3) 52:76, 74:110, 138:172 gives 2.0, 1.75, 2.01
